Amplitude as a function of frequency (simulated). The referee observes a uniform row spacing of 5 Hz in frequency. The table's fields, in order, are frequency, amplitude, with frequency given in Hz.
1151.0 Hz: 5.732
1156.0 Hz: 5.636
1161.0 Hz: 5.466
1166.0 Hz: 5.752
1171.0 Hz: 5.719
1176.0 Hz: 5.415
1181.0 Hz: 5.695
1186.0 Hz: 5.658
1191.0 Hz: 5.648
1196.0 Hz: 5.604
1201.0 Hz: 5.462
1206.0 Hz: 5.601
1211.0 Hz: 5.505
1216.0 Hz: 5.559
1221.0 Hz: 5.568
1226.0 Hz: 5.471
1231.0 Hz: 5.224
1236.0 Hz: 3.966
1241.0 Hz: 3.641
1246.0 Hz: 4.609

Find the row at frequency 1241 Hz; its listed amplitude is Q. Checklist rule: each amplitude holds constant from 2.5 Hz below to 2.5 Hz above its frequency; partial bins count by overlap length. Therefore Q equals 3.641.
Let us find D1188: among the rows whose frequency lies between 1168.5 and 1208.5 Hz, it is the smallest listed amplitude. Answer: 5.415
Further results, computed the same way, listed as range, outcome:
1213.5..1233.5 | 5.224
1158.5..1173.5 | 5.466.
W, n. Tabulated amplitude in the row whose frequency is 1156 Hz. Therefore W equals 5.636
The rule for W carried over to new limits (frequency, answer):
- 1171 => 5.719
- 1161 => 5.466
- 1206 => 5.601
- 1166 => 5.752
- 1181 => 5.695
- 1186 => 5.658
